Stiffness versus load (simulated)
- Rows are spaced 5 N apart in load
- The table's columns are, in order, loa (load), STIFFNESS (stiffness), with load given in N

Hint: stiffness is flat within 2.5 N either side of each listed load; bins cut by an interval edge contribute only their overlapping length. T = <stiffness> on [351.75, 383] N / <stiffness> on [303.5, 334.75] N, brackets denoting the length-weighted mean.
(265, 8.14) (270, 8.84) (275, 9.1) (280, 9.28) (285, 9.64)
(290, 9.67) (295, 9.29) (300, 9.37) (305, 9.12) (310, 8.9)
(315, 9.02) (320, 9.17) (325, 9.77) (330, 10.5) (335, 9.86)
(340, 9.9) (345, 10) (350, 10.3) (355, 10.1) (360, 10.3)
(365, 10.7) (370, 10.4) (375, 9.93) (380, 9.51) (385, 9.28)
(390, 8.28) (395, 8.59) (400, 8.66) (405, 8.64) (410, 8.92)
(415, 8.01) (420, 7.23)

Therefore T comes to 1.07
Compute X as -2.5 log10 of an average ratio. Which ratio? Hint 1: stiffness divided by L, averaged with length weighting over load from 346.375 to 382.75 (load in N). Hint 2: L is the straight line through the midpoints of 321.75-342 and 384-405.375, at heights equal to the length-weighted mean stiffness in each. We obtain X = -0.10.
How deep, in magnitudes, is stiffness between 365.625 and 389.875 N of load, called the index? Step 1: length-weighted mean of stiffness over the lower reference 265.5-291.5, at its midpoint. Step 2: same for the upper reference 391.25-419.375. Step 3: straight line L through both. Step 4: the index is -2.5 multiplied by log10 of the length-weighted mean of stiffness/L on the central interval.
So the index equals -0.13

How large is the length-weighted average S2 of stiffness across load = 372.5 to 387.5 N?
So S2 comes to 9.57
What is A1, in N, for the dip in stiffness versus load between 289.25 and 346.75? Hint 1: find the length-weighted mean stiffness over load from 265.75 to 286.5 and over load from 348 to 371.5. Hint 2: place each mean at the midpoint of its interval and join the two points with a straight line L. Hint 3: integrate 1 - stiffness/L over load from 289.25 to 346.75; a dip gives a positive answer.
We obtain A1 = 1.2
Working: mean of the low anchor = 9.1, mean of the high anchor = 10.4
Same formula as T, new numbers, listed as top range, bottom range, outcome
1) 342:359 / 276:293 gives 1.07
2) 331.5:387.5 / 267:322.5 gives 1.09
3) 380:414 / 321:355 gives 0.87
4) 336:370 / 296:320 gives 1.12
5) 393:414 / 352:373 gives 0.84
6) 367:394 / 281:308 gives 1.01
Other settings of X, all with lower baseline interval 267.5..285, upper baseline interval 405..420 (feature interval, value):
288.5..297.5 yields -0.048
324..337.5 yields -0.146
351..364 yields -0.188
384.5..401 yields -0.028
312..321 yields -0.021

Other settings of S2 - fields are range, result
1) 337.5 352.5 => 10.1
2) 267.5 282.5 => 9.07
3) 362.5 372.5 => 10.6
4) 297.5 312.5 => 9.13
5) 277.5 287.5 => 9.46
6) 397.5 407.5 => 8.65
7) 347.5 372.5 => 10.4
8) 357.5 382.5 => 10.2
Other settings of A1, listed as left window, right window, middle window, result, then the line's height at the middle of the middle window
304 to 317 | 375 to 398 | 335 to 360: -3.0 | 9.01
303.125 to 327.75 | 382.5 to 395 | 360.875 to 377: -2.7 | 8.87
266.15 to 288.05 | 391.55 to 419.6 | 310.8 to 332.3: -1.5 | 8.92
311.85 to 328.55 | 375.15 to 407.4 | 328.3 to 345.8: -1.5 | 9.27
